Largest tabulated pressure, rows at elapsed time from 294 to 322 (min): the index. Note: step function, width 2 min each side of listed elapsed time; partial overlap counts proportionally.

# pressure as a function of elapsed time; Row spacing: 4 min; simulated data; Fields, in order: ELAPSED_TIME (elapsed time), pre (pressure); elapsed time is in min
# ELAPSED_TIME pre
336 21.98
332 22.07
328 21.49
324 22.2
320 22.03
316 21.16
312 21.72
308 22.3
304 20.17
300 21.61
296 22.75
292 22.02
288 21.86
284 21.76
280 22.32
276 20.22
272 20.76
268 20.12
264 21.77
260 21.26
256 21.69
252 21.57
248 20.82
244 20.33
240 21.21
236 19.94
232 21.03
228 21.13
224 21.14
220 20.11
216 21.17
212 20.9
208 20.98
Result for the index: 22.75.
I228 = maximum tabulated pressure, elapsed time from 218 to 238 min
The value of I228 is 21.14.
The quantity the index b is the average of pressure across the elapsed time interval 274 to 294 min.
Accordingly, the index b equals 21.6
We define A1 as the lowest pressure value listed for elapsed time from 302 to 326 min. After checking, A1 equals 20.17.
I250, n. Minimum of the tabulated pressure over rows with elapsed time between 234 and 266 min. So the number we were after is 19.94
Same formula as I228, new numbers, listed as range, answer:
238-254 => 21.57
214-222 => 21.17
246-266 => 21.77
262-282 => 22.32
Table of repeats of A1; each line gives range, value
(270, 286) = 20.22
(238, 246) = 20.33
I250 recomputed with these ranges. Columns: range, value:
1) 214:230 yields 20.11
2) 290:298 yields 22.02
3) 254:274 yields 20.12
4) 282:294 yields 21.76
